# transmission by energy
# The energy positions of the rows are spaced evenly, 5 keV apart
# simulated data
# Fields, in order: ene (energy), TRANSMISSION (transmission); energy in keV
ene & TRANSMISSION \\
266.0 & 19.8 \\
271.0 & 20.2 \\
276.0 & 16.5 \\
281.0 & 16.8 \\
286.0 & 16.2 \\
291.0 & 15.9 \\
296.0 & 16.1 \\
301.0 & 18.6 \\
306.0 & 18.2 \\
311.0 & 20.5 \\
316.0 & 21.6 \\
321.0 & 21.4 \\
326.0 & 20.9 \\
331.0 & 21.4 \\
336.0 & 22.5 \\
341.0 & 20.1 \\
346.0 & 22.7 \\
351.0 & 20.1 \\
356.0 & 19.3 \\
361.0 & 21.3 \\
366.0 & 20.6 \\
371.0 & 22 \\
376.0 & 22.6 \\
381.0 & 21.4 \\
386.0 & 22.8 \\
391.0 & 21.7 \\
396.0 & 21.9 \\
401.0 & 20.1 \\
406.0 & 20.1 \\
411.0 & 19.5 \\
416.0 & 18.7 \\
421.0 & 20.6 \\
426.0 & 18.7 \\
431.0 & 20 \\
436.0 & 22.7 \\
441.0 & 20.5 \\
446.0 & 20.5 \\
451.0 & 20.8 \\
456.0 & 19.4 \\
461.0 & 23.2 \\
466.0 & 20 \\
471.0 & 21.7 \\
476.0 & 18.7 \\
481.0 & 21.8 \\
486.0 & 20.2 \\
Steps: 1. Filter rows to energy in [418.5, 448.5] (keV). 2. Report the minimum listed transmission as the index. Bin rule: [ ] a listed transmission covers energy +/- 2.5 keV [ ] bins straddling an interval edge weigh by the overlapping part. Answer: 18.7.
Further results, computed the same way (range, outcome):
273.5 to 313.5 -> 15.9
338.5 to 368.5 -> 19.3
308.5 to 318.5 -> 20.5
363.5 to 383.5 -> 20.6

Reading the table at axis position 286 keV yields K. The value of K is 16.2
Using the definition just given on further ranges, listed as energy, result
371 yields 22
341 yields 20.1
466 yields 20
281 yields 16.8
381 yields 21.4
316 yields 21.6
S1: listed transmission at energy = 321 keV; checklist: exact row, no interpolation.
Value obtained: 21.4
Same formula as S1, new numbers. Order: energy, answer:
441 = 20.5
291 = 15.9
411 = 19.5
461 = 23.2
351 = 20.1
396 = 21.9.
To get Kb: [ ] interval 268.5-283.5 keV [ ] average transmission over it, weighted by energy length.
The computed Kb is 17.8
